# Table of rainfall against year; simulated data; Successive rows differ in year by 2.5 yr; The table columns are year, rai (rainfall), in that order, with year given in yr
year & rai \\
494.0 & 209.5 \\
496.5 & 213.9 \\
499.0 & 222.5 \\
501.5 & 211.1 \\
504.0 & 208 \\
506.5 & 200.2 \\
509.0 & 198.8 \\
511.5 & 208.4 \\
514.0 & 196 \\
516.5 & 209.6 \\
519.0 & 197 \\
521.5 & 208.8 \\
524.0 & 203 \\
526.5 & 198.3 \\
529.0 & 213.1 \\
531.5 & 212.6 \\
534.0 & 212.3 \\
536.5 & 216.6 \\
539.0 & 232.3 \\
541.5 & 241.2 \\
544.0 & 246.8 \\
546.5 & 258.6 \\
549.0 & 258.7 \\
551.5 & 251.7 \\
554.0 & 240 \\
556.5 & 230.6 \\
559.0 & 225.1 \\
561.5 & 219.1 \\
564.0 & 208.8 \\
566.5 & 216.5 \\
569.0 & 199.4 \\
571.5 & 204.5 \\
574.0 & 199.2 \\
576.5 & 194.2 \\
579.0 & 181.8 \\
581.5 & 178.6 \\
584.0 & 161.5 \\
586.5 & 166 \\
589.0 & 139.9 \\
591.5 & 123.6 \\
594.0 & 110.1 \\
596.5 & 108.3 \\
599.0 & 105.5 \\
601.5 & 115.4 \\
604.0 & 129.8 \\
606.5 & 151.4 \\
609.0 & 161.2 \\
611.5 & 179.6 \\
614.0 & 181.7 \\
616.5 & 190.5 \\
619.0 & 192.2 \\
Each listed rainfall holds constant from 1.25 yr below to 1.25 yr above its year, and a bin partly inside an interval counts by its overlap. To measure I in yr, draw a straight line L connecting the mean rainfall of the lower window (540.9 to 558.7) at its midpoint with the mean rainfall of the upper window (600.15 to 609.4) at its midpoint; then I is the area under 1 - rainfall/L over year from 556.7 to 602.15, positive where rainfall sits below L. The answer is 4.3 yr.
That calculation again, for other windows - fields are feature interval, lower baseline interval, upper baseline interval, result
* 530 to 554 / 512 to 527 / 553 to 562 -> -1.99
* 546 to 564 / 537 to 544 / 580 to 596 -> -2.48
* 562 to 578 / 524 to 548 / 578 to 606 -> -2.96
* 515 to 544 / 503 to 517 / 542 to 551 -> 1.96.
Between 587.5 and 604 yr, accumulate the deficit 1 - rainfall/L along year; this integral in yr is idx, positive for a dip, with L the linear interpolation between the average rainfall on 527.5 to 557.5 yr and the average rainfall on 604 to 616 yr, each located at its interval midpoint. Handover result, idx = 5.6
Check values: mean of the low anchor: 234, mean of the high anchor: 166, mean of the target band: 119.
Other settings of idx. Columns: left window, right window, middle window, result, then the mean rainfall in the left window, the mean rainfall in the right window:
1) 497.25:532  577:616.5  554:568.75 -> -4.0 yr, 206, 149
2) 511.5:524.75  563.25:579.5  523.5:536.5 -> -0.4 yr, 203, 201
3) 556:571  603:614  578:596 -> 3.6 yr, 215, 159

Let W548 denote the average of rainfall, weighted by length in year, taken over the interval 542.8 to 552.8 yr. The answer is 254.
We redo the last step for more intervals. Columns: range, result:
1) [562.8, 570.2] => 208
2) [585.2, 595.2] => 135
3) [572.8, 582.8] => 188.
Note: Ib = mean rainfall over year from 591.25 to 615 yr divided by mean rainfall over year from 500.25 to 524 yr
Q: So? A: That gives 0.67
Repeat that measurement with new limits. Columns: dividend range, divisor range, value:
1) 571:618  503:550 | 0.72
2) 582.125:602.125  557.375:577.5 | 0.63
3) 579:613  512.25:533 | 0.70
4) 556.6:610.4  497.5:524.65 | 0.82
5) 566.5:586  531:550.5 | 0.80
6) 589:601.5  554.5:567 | 0.52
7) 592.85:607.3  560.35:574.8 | 0.57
